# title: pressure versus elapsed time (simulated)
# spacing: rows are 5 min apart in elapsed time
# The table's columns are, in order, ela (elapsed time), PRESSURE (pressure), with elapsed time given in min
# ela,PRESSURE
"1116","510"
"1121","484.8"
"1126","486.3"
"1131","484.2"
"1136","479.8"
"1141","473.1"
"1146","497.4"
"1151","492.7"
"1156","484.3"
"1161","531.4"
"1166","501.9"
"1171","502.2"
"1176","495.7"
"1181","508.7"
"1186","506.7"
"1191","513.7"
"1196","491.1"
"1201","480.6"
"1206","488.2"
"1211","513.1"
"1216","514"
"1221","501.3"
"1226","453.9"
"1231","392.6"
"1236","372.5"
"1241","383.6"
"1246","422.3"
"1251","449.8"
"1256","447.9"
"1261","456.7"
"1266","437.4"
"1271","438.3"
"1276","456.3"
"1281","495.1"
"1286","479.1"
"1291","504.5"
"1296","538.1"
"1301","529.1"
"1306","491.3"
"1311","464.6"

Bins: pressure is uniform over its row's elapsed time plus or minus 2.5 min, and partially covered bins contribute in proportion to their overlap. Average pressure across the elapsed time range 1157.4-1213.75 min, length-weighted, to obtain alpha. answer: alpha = 503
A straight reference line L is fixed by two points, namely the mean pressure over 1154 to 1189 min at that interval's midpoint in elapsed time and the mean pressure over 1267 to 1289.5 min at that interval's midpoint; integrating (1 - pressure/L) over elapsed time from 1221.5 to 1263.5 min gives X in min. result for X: 4.7 min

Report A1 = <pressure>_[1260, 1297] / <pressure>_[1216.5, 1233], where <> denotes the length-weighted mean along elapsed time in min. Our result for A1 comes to 1.03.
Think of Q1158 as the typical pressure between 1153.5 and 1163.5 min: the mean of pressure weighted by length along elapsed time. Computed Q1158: 508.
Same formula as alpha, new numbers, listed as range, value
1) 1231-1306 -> 457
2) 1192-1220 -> 498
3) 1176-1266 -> 465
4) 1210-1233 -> 474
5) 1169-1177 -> 499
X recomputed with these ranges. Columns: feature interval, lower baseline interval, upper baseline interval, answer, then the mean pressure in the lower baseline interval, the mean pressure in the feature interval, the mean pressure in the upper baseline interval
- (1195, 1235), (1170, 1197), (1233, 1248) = -3.0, 504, 475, 392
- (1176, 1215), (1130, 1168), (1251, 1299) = -1.2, 493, 501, 472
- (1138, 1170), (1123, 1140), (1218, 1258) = -1.7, 483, 497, 429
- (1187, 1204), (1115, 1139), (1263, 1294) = -0.6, 487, 496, 469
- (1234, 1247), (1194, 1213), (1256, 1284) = 2.3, 493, 390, 456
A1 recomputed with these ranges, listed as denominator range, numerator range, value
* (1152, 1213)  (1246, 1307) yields 0.95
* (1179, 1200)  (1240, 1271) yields 0.87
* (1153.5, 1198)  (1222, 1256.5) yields 0.83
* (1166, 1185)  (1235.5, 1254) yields 0.82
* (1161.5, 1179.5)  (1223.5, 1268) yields 0.84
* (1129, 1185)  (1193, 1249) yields 0.92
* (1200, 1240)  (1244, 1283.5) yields 0.98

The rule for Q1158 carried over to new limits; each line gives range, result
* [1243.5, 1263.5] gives 444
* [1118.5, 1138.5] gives 484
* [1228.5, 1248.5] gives 393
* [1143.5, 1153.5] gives 495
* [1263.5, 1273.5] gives 438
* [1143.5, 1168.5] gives 502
